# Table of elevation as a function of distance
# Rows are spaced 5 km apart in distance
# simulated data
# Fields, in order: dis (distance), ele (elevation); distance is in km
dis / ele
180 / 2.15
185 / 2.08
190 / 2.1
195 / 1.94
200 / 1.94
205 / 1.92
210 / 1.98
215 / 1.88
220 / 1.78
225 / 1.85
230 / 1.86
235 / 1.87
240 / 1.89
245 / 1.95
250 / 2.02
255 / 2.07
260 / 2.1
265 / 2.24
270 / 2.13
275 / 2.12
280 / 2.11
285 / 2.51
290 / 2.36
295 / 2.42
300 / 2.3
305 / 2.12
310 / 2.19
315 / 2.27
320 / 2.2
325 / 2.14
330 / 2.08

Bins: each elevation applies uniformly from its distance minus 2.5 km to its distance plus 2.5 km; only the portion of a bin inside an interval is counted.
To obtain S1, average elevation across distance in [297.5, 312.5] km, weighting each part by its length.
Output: 2.2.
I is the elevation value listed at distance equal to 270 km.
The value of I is 2.13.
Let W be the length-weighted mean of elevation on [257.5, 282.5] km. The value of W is 2.14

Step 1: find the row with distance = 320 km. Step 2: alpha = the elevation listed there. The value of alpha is 2.2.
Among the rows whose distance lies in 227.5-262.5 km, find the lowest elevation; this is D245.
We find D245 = 1.86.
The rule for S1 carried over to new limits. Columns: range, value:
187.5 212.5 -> 1.98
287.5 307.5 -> 2.3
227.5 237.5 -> 1.87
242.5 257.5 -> 2.01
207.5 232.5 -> 1.87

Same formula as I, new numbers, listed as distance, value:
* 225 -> 1.85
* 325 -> 2.14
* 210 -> 1.98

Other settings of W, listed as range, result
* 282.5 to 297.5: 2.43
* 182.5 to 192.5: 2.09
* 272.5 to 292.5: 2.27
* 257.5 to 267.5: 2.17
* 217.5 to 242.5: 1.85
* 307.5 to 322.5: 2.22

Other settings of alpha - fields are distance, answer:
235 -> 1.87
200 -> 1.94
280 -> 2.11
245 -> 1.95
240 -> 1.89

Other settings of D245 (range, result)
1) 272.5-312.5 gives 2.11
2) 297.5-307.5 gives 2.12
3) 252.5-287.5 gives 2.07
